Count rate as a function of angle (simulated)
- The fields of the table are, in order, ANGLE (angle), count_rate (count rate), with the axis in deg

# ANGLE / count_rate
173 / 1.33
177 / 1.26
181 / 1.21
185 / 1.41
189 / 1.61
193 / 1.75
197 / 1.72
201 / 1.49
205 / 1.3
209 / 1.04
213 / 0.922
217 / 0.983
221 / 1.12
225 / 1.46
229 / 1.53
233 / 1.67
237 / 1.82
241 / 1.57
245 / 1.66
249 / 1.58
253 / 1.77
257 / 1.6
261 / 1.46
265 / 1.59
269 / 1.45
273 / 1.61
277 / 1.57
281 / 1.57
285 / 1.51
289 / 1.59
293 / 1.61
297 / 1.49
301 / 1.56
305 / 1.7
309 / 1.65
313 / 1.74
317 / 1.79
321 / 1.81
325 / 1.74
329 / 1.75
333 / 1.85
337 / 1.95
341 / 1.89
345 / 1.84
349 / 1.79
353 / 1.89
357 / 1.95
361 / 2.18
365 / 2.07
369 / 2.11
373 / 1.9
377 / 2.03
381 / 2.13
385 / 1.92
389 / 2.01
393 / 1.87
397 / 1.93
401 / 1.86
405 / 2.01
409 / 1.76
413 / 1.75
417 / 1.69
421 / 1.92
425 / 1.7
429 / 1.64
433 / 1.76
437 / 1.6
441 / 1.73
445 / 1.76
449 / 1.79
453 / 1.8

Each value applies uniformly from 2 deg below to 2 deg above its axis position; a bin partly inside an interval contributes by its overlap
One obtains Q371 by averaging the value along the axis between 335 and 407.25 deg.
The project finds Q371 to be 1.96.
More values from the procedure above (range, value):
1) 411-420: 1.74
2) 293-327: 1.68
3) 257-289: 1.54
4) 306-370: 1.87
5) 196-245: 1.39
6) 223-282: 1.59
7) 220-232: 1.42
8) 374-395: 1.99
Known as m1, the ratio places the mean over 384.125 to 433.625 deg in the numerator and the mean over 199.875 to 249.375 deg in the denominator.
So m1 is 1.3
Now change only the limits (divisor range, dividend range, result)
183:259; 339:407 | 1.33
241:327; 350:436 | 1.17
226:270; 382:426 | 1.16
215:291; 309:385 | 1.24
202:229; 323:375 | 1.62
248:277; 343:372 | 1.25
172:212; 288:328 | 1.19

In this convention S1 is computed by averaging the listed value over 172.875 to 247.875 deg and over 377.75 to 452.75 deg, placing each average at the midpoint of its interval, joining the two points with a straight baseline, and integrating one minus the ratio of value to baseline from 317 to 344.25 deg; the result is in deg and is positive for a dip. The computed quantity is -2.81 deg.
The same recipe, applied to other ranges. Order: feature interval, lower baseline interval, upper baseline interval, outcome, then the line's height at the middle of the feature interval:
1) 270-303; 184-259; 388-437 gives 0.6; 1.59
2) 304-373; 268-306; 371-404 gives -3.9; 1.77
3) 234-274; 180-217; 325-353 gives -1.6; 1.55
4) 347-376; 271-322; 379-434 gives -3.7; 1.76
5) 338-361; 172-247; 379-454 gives -2.9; 1.69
